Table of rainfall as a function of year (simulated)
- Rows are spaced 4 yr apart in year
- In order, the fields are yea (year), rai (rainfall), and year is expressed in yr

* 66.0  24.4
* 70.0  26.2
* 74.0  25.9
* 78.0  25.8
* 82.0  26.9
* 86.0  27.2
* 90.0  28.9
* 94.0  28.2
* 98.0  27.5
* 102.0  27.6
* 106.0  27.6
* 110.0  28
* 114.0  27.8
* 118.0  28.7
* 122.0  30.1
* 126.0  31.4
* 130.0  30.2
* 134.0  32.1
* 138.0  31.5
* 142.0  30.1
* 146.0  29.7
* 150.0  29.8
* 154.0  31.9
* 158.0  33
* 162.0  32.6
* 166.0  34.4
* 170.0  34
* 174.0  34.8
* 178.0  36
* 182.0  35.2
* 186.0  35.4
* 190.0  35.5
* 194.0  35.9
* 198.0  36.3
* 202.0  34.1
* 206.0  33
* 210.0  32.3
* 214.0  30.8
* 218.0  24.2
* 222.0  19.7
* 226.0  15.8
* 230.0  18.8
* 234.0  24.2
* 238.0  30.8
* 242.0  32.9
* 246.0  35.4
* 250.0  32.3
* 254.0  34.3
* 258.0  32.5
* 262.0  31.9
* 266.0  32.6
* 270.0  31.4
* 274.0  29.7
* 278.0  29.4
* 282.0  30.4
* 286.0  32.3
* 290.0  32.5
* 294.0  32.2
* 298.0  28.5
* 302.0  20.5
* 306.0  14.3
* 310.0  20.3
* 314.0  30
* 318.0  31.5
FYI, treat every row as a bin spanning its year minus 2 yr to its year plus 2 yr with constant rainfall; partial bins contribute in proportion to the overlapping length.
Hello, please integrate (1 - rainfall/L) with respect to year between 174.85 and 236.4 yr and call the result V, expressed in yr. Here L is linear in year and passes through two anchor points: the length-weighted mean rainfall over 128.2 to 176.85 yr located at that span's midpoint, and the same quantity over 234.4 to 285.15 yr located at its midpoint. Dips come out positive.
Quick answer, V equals 3.9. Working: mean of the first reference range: 32.1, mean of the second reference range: 31.7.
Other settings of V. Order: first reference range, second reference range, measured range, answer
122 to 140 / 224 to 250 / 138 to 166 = -1.07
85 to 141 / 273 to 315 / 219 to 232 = 4.35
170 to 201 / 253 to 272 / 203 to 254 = 8.80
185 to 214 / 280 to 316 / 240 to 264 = -2.30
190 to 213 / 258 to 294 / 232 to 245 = 1.21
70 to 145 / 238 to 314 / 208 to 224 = 1.38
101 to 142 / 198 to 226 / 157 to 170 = -1.94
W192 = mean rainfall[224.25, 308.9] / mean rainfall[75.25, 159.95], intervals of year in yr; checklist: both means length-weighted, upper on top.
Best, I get 1.0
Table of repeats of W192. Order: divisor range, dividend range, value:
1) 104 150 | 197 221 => 1.05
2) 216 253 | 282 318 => 1.02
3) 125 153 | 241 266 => 1.08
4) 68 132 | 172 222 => 1.18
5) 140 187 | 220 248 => 0.77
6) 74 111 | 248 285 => 1.15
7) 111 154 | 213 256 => 0.90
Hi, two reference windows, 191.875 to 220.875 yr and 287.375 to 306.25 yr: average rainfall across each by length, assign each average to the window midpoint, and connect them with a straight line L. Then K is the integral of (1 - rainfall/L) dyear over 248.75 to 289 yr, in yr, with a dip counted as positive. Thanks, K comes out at -4.6 yr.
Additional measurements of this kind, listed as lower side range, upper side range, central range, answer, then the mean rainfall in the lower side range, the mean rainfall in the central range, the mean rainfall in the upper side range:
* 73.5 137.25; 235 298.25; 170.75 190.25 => -3.4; 28.5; 35.3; 31.8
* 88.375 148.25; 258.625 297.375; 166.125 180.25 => -2.3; 29.3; 34.9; 31.3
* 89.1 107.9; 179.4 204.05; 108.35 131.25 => 0.2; 27.9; 29.4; 35.4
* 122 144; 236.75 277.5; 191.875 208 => -1.6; 31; 34.8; 32.3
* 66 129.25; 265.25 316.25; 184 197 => -3.6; 27.8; 35.7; 27.9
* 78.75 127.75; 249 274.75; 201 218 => -0.3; 28.2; 31.5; 32.2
